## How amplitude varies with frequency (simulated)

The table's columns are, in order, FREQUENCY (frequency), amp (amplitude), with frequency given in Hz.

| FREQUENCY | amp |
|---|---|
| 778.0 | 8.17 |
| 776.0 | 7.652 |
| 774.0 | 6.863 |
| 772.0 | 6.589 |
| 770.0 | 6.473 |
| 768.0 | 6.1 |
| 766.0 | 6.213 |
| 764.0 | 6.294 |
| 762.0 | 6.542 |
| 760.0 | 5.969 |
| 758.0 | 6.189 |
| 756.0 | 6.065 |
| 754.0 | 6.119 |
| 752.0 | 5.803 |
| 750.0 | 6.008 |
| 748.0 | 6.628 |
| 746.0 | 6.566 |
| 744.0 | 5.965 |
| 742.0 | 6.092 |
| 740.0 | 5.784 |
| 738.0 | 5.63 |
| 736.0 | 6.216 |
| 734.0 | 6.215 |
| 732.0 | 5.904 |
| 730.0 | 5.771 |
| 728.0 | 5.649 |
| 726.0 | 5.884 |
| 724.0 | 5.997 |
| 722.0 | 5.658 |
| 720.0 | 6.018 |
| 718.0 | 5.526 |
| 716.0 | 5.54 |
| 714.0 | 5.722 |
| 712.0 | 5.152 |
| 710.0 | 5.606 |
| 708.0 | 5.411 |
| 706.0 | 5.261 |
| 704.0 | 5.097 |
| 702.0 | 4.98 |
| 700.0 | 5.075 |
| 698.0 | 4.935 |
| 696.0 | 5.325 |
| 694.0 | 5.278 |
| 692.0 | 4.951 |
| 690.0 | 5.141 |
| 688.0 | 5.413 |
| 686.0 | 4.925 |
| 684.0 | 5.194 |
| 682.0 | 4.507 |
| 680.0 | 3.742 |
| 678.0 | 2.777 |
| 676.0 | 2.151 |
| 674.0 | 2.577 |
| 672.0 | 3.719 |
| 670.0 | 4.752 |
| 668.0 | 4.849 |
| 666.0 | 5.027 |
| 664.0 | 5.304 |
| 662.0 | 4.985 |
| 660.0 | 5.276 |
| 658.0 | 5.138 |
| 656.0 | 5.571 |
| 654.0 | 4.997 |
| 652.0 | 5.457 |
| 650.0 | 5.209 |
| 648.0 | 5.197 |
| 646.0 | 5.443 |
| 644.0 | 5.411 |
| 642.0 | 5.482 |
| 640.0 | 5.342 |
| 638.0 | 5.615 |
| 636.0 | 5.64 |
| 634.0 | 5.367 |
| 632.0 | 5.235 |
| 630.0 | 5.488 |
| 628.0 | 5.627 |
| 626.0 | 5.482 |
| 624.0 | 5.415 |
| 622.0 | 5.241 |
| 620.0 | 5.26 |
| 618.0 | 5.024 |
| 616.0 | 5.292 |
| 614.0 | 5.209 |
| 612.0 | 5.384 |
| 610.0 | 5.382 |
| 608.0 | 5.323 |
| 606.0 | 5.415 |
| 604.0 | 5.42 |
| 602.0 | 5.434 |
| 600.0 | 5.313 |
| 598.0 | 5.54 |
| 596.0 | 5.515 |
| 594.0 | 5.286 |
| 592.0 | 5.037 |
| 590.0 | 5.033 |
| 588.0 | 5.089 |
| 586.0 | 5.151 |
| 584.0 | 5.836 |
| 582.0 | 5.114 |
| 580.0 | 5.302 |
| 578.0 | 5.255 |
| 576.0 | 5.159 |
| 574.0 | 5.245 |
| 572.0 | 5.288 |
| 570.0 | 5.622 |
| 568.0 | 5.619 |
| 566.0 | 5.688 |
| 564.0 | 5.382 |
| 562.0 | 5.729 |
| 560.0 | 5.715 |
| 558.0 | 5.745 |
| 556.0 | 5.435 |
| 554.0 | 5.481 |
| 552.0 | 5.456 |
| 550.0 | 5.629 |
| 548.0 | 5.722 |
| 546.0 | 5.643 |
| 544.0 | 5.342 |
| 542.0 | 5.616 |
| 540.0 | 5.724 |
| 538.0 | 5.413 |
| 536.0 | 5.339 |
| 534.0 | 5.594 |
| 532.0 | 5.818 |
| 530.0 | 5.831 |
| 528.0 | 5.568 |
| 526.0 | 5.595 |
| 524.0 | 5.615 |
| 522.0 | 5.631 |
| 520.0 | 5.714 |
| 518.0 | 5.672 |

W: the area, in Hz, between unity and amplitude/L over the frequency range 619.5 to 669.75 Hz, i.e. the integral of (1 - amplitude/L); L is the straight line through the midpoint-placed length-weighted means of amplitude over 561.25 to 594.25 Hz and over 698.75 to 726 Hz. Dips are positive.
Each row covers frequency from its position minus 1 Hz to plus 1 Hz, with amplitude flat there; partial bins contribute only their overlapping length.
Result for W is 0.87 Hz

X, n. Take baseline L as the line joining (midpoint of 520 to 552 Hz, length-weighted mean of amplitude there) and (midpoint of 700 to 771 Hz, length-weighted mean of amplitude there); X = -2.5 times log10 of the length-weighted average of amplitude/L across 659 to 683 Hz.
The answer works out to 0.36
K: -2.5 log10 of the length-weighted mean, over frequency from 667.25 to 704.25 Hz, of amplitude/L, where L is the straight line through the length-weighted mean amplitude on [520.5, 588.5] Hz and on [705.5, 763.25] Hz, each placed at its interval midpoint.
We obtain 0.28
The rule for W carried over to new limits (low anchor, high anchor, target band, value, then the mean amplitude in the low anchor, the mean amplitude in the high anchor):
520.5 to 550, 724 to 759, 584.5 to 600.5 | 1.29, 5.61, 6.03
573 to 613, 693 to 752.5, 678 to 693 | 2.37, 5.31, 5.69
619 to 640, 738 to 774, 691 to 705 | 1.81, 5.43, 6.2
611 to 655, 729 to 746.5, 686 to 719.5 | 2.95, 5.36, 6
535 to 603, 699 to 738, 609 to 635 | 0.77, 5.44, 5.62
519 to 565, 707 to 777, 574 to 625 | 3.84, 5.6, 6.05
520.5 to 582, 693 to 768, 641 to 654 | 0.76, 5.53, 5.79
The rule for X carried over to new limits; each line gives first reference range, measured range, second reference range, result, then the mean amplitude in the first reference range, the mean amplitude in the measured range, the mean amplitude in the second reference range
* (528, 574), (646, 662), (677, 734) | 0.02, 5.58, 5.26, 5.25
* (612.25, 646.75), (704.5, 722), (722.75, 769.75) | 0.07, 5.39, 5.52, 6.07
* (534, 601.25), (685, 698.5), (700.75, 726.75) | 0.07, 5.44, 5.15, 5.52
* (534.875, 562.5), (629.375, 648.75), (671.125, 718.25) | -0.08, 5.57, 5.42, 4.74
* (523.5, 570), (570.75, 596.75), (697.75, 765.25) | 0.08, 5.6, 5.26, 5.81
